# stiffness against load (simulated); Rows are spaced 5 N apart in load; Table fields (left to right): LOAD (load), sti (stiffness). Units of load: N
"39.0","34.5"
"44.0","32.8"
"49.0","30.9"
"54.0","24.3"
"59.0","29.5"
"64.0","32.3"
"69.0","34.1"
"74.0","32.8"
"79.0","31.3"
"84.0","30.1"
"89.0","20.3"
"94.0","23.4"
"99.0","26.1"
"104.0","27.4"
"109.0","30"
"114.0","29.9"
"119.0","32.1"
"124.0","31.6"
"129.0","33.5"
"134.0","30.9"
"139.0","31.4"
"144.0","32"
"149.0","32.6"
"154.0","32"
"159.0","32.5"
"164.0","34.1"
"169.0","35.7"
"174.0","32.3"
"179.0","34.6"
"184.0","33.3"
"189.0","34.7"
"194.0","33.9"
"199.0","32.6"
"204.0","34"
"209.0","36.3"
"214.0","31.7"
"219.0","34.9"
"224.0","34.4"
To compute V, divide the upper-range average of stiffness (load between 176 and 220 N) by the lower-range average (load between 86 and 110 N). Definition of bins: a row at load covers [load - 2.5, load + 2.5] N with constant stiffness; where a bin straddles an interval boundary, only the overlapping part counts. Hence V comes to 1.34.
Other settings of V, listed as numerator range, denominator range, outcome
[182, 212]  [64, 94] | 1.16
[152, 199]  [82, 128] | 1.20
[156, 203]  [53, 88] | 1.11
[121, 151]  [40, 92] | 1.07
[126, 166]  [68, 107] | 1.16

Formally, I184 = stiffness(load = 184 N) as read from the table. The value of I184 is 33.3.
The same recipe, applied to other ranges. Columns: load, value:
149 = 32.6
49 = 30.9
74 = 32.8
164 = 34.1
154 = 32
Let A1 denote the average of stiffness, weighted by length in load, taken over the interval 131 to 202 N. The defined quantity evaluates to 33.1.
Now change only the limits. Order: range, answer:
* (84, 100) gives 24.1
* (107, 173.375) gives 32.2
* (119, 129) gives 32.2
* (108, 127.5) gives 31.1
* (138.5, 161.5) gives 32.2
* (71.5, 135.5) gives 29.2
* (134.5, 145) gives 31.5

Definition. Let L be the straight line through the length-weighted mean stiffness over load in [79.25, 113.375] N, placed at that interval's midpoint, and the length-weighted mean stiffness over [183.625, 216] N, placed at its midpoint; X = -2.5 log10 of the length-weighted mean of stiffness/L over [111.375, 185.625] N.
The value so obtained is -0.08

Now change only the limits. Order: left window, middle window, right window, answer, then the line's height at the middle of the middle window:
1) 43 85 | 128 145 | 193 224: 0.02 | 32.4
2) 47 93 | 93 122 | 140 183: 0.09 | 30.9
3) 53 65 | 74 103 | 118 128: 0.13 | 30.3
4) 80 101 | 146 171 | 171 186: -0.06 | 31.6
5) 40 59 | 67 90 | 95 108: -0.08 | 28.1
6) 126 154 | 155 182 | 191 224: -0.03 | 32.9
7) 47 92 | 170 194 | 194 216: -0.03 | 33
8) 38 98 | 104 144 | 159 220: 0.01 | 31.5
